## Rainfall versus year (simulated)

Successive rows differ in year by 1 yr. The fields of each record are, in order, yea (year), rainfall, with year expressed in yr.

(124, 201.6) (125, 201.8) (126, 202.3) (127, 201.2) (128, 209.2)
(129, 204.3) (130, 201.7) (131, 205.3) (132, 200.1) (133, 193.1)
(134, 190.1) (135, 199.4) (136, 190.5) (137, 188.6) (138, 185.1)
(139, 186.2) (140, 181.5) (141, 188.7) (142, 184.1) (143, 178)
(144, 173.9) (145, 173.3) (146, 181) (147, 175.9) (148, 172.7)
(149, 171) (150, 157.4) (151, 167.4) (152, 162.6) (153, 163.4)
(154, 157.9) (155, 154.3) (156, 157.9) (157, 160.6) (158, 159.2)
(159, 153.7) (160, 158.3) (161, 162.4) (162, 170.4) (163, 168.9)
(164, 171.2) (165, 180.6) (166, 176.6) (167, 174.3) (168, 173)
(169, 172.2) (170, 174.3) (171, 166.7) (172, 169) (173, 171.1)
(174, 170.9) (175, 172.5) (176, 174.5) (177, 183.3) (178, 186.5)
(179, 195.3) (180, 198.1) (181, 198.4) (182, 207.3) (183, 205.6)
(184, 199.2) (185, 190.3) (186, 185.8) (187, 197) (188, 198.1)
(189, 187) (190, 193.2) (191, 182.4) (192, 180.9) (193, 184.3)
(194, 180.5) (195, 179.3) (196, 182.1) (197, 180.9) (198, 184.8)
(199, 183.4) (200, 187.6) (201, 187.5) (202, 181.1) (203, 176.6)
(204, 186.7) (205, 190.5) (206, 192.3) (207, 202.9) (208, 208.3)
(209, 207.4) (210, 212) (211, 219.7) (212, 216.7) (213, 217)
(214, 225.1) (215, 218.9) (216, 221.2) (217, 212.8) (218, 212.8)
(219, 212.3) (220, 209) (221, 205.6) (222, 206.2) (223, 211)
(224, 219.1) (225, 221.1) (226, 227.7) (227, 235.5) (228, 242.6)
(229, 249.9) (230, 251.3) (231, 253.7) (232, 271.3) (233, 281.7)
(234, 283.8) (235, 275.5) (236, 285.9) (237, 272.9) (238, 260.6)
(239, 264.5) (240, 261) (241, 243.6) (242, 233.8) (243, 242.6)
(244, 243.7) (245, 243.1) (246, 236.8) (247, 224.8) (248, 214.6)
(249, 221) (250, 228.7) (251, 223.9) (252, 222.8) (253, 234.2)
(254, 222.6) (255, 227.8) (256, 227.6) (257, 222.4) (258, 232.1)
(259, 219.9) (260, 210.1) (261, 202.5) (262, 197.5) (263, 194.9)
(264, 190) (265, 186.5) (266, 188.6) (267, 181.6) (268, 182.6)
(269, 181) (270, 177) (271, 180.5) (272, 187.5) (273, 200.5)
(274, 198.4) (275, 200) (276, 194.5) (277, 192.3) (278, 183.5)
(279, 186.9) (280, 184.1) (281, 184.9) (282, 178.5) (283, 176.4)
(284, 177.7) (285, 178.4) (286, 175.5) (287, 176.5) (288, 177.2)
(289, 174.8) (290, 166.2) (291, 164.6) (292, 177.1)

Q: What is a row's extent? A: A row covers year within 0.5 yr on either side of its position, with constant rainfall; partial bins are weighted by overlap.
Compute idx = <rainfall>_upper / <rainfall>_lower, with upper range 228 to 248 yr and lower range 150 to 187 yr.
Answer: 1.5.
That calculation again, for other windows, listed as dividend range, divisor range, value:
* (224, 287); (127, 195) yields 1.21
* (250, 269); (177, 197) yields 1.10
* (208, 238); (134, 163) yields 1.36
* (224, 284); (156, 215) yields 1.19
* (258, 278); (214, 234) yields 0.84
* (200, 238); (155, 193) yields 1.26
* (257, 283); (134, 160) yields 1.11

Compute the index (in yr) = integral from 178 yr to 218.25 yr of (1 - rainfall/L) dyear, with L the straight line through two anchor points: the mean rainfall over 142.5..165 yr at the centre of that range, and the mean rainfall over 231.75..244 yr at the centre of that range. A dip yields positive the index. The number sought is 3.8 yr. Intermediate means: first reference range 166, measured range 197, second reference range 264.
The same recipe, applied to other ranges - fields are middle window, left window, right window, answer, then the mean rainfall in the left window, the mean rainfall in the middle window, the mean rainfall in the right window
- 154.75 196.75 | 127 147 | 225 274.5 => 5.00 yr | 190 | 179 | 227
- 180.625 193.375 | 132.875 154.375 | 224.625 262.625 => 0.73 yr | 178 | 193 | 240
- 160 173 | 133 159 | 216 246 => 1.34 yr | 174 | 171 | 242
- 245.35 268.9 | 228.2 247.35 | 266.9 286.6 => 0.96 yr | 257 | 212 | 185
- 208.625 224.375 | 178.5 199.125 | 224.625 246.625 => 0.93 yr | 190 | 214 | 254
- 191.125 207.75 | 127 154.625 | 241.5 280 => 0.87 yr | 183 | 185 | 209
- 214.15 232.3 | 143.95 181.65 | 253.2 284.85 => -3.99 yr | 171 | 226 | 196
